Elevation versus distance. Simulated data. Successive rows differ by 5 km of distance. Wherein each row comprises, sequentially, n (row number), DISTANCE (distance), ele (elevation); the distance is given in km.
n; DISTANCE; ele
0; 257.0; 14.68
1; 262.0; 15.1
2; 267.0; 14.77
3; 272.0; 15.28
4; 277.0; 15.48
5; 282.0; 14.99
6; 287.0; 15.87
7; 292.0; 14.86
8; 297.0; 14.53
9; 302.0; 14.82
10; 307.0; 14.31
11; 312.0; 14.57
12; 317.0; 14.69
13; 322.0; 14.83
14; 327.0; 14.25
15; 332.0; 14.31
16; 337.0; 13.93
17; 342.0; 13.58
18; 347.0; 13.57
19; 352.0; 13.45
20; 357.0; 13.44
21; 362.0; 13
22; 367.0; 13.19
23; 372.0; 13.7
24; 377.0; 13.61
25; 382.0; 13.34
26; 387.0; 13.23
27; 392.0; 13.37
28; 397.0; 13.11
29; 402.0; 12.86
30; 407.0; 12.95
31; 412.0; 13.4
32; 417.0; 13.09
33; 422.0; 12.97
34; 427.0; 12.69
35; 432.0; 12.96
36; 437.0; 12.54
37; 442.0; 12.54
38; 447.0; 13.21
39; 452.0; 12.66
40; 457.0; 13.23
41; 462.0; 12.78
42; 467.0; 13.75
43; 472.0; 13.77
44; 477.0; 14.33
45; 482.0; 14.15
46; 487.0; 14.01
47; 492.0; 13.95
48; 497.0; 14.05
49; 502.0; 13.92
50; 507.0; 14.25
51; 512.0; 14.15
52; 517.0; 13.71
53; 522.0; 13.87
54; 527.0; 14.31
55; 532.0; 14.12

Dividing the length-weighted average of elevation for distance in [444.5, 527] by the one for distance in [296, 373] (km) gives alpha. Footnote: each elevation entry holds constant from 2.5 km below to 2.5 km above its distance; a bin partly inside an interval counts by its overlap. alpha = 1.0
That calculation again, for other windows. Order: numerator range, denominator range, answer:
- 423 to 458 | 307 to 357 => 0.91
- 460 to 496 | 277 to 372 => 0.97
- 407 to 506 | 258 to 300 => 0.89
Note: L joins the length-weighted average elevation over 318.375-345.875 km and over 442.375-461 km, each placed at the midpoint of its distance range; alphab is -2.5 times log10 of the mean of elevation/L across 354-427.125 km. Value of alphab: 0.03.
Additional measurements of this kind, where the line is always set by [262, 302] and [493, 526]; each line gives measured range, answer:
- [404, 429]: 0.11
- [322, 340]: 0.05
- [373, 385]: 0.09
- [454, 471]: 0.07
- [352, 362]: 0.11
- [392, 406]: 0.12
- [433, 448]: 0.13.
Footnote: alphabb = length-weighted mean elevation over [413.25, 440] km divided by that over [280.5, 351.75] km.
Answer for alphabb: 0.89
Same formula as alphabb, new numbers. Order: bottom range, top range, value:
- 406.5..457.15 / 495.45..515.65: 1.09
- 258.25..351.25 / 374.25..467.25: 0.89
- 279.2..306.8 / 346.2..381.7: 0.90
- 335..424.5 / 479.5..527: 1.05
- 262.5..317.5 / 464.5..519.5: 0.94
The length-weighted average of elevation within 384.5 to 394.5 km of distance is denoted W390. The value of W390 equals 13.3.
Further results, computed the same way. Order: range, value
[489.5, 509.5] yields 14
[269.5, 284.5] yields 15.2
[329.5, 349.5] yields 13.8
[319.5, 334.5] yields 14.5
